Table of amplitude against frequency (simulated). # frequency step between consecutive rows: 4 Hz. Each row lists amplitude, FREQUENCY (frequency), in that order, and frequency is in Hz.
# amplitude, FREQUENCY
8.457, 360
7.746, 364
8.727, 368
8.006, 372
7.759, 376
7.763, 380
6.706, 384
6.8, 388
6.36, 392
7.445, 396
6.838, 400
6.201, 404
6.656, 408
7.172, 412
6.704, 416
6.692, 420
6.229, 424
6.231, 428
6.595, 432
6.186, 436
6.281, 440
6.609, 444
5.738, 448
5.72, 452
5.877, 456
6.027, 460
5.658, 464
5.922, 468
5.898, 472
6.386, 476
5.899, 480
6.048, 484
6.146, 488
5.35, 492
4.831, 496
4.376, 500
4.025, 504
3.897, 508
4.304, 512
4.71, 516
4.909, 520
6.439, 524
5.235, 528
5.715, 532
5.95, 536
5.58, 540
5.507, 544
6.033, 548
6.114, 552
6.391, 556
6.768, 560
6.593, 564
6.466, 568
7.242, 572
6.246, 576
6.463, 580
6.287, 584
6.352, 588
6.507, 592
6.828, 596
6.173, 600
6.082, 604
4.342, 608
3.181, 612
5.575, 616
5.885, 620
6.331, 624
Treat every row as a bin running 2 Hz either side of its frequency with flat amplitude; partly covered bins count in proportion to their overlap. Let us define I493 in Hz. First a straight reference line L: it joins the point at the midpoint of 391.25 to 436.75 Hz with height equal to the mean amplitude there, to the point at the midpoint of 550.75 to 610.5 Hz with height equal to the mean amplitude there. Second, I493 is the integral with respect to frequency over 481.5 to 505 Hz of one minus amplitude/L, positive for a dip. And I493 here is 4.6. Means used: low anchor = 6.63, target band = 5.19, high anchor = 6.3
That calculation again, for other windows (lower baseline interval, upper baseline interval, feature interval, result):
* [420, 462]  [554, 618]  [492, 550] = 9.6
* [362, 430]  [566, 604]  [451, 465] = 2.1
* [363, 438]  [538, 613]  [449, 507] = 9.1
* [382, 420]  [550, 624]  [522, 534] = 1.0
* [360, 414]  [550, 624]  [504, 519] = 5.1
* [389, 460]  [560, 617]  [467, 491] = 1.1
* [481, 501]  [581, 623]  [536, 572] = -3.9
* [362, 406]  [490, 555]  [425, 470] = 1.9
